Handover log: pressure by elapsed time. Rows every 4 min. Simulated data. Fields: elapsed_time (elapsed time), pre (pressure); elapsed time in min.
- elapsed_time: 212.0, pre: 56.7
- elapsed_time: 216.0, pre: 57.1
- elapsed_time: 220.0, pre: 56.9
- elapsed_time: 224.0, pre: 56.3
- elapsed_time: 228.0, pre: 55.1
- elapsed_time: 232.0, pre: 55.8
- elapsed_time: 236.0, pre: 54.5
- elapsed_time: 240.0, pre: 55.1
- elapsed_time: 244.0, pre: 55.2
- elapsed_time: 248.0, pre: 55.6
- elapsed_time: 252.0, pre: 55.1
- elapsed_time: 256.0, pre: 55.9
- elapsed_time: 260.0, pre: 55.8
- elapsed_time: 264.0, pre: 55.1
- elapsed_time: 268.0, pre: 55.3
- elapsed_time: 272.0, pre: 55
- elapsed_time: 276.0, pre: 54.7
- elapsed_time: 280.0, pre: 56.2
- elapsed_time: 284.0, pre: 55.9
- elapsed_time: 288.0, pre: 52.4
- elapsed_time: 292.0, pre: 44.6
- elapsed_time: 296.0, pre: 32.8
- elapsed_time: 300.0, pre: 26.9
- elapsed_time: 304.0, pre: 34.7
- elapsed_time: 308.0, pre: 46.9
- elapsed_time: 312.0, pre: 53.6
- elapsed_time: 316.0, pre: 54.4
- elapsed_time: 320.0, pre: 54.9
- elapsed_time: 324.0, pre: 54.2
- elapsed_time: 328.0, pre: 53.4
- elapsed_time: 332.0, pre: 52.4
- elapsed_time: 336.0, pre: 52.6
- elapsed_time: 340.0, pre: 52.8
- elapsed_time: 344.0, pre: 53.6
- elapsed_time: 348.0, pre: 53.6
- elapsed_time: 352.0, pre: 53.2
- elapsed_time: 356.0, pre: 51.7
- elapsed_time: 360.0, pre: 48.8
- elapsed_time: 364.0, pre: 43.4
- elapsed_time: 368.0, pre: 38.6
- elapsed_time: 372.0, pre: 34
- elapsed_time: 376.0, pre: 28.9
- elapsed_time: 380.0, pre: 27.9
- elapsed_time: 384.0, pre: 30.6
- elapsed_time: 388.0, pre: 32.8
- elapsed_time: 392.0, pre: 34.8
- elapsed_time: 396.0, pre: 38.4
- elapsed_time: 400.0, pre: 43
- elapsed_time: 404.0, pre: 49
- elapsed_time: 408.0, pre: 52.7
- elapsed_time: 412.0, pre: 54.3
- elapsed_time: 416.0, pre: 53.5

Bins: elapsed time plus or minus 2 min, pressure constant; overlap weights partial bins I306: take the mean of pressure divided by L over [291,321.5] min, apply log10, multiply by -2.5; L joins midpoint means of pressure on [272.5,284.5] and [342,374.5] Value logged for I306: 0.20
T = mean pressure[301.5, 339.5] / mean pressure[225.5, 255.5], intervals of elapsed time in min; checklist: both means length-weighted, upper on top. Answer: 0.9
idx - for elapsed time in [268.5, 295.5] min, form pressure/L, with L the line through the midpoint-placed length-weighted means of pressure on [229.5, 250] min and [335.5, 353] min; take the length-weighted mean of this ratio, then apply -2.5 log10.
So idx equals 0.047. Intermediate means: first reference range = 55.2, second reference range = 53.2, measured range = 52.1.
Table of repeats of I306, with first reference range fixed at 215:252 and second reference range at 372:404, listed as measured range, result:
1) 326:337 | -0.24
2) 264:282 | -0.10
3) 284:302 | 0.17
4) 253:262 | -0.07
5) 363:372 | -0.05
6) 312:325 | -0.23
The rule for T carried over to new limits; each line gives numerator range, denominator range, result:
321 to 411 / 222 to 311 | 0.88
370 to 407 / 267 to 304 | 0.76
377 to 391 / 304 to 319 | 0.62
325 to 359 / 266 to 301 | 1.08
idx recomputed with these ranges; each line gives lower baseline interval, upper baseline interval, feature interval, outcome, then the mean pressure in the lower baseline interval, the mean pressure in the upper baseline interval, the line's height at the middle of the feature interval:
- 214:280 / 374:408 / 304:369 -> -0.16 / 55.6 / 36.7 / 43.8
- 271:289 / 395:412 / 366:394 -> 0.44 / 55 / 47.2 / 48.7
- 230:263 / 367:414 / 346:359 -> -0.21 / 55.4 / 38.8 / 43.1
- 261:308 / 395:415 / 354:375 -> 0.13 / 47.7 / 48.2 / 48.1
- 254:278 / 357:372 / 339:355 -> -0.18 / 55.3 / 42.9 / 45.1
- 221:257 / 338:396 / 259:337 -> -0.02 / 55.4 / 41.6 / 49.1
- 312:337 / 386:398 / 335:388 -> 0.02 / 53.7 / 35.3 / 43.6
